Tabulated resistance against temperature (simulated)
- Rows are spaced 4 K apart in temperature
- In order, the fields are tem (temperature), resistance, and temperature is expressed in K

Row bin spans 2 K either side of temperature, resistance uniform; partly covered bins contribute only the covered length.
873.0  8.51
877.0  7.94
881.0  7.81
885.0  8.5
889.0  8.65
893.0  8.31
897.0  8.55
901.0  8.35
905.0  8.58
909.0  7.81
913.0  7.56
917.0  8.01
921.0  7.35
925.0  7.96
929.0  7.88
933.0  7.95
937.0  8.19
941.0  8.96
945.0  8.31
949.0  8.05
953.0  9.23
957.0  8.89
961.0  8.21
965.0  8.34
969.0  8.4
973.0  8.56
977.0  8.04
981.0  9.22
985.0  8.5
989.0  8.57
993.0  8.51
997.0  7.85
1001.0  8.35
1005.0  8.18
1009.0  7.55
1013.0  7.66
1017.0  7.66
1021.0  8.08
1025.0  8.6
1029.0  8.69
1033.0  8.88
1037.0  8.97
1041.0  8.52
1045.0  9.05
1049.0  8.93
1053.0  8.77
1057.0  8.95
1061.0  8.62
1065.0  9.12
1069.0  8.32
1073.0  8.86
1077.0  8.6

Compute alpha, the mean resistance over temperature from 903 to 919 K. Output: 7.99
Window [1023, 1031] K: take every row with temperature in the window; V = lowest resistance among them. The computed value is 8.6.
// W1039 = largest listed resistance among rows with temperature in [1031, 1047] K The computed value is 9.05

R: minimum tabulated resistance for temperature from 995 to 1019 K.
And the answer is 7.55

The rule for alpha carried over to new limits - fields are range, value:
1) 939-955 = 8.64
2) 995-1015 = 7.92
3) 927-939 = 8.01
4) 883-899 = 8.5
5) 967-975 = 8.48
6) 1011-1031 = 8.14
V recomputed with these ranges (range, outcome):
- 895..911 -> 7.81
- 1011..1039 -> 7.66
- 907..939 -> 7.35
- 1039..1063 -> 8.52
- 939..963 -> 8.05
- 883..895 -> 8.31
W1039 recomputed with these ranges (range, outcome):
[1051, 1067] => 9.12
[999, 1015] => 8.35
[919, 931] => 7.96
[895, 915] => 8.58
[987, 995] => 8.57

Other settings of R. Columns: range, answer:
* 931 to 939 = 7.95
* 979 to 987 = 8.5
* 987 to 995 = 8.51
